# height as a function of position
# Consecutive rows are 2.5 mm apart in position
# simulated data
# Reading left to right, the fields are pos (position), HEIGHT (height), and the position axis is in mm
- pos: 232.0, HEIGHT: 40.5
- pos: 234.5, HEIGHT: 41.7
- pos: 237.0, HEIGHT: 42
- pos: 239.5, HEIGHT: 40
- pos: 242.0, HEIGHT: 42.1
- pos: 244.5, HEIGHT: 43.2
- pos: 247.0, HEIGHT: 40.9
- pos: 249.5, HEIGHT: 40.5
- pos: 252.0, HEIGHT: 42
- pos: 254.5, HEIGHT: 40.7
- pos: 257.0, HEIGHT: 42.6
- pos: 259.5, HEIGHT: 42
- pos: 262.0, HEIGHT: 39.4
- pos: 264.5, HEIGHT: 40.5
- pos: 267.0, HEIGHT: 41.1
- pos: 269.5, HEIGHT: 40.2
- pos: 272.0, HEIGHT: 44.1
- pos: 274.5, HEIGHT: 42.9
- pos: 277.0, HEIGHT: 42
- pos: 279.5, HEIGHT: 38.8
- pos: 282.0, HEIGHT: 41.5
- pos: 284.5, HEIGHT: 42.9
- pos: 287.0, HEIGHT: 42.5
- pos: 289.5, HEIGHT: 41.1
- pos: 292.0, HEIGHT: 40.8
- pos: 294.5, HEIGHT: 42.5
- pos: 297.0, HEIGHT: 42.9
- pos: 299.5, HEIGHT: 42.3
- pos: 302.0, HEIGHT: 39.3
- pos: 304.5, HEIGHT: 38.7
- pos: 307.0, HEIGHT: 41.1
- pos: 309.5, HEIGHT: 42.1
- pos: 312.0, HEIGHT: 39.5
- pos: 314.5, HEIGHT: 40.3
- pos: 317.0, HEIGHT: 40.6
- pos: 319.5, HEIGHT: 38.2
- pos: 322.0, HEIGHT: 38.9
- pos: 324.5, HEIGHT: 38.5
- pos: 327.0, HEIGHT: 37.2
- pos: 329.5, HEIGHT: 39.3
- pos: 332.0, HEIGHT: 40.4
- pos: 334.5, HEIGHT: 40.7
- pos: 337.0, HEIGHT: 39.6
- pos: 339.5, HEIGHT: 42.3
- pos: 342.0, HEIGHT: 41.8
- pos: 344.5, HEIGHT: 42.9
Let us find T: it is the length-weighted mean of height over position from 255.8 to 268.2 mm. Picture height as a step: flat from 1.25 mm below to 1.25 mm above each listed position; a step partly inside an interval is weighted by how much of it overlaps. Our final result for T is 41.1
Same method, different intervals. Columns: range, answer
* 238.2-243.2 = 41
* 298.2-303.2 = 40.8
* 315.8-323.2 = 39.2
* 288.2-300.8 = 41.9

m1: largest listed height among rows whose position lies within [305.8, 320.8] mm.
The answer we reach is 42.1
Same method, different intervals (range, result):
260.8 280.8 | 44.1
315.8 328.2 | 40.6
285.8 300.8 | 42.9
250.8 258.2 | 42.6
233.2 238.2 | 42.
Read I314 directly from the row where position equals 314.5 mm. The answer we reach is 40.3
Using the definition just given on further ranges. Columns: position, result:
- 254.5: 40.7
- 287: 42.5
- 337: 39.6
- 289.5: 41.1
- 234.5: 41.7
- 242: 42.1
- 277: 42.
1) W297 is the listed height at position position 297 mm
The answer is 42.9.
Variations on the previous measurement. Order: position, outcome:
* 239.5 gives 40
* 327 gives 37.2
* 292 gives 40.8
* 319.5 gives 38.2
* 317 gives 40.6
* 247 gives 40.9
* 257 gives 42.6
